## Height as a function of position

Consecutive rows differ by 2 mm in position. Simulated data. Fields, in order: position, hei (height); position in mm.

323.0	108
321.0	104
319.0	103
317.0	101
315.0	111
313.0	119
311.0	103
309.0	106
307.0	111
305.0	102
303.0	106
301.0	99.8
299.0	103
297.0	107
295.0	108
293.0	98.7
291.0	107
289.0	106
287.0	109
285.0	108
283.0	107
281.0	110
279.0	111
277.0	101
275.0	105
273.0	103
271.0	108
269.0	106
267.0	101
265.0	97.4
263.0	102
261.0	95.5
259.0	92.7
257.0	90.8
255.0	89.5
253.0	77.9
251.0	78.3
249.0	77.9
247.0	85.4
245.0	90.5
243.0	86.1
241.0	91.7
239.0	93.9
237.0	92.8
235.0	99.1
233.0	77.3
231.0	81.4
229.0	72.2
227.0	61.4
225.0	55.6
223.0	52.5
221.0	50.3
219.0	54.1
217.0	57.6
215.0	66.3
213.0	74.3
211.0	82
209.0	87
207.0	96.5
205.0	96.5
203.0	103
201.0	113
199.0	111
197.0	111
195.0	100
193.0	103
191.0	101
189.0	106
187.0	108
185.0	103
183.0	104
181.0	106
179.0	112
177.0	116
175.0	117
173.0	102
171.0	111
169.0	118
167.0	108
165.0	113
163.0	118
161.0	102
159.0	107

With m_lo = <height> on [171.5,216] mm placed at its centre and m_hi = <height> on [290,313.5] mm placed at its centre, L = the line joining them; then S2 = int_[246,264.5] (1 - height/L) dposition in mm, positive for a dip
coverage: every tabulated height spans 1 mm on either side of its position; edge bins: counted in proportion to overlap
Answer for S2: 2.8 mm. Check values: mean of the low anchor 101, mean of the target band 88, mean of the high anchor 106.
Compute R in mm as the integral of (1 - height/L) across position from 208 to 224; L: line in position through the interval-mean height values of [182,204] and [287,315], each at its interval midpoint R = 6.1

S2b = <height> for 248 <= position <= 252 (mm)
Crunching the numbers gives 78.1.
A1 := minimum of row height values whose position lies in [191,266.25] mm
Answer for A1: 50.3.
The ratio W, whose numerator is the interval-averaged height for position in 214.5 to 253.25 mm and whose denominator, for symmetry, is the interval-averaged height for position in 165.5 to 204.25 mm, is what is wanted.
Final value 0.7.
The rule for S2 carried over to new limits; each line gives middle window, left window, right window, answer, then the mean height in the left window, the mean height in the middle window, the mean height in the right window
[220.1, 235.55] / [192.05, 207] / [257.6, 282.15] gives 5.3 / 105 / 68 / 103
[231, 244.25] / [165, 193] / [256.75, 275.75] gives 1.7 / 109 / 89.5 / 100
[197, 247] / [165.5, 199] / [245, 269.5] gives 8.7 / 108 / 81.8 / 90.9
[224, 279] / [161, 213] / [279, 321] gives 8.4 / 105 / 89.8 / 106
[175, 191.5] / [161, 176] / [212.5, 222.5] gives -2.0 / 112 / 108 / 59.4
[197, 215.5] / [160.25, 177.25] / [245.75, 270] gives 1.7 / 112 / 93.9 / 91.2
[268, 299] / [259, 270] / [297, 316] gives -1.0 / 99.7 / 106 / 107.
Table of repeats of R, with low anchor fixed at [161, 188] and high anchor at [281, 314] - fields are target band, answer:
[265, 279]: 0.4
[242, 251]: 2.0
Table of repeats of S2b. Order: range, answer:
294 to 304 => 105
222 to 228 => 56.5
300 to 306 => 103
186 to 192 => 105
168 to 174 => 110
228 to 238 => 84.6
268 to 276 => 106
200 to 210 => 99.2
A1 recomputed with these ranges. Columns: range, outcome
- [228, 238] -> 72.2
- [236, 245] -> 86.1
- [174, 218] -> 57.6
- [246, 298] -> 77.9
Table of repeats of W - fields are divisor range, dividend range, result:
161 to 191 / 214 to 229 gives 0.53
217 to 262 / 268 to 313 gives 1.34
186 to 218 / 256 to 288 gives 1.09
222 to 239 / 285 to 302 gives 1.40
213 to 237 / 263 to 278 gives 1.52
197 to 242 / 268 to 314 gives 1.31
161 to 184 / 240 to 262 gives 0.78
